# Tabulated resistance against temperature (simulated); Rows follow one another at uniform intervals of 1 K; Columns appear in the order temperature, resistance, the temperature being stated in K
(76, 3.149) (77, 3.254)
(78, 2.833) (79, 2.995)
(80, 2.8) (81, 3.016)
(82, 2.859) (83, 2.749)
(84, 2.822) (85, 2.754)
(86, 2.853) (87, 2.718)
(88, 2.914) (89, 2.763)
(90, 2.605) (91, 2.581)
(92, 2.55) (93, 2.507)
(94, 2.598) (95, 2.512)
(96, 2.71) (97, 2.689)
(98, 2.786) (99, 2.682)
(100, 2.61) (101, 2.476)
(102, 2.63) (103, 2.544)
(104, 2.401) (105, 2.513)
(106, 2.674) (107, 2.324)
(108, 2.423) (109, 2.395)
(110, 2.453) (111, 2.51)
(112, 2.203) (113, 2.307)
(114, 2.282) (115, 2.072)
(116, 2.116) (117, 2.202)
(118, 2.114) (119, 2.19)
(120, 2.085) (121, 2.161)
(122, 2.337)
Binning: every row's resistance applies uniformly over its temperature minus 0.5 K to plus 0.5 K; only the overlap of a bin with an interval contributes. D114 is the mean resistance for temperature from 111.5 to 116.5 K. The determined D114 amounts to 2.2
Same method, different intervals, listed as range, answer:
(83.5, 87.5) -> 2.79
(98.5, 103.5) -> 2.59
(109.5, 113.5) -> 2.37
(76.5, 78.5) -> 3.04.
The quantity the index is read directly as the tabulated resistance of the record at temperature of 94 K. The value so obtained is 2.598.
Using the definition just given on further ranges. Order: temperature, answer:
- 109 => 2.395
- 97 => 2.689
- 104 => 2.401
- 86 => 2.853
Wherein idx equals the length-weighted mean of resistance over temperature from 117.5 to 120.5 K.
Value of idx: 2.13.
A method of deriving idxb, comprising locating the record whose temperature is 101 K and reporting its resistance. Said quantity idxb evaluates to 2.476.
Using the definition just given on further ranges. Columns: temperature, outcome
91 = 2.581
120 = 2.085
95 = 2.512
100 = 2.61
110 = 2.453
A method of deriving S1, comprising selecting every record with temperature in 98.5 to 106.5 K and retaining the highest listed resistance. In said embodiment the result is 2.682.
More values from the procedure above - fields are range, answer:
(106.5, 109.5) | 2.423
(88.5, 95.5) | 2.763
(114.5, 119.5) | 2.202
